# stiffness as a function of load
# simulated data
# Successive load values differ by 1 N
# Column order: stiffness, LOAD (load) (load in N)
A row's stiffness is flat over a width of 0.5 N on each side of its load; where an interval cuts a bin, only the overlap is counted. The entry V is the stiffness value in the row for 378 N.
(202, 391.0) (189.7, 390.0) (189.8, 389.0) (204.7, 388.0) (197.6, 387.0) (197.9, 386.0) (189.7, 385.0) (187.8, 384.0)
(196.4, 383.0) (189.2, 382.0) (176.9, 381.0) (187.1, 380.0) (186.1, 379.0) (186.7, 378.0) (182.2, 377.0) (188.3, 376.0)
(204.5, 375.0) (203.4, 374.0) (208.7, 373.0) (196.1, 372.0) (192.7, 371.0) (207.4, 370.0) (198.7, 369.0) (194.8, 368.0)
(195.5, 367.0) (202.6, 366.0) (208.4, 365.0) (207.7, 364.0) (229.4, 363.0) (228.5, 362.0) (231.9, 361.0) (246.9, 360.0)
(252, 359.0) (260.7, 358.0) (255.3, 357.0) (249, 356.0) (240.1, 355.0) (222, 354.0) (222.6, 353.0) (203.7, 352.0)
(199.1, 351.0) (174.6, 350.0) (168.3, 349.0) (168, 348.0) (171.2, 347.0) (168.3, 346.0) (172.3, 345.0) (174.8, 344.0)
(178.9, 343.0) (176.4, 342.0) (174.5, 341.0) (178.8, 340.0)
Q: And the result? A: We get 186.7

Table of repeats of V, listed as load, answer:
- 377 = 182.2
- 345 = 172.3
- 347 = 171.2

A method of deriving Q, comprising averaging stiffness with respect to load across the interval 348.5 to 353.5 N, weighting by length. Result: 194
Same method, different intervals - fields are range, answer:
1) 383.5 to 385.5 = 189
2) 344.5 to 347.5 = 171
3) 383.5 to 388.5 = 196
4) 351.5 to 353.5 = 213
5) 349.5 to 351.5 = 187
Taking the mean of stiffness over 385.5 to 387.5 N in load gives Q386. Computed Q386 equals 198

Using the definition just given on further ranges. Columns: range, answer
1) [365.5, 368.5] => 198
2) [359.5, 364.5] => 229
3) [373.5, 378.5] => 193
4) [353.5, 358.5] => 245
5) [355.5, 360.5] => 253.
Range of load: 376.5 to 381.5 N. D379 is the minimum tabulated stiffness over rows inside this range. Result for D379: 176.9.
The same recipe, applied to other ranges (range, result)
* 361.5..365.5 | 207.7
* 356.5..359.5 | 252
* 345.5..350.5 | 168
